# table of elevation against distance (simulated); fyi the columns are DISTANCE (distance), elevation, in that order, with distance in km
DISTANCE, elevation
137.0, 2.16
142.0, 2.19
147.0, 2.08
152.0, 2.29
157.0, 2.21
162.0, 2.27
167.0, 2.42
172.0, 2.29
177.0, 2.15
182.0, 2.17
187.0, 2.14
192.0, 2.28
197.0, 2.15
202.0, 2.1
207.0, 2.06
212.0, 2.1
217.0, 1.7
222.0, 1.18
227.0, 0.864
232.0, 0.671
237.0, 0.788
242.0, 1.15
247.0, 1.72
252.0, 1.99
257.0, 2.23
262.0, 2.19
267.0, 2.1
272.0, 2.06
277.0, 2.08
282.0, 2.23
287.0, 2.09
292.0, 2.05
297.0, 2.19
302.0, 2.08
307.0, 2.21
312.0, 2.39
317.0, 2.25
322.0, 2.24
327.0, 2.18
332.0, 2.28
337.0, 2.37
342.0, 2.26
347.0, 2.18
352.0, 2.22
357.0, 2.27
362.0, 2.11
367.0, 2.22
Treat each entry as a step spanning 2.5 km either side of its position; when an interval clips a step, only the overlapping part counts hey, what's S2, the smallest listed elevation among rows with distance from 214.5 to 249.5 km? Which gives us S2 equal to 0.671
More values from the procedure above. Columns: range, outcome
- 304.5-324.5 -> 2.21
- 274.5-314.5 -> 2.05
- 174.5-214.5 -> 2.06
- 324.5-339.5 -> 2.18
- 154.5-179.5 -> 2.15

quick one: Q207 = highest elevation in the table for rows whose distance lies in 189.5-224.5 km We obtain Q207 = 2.28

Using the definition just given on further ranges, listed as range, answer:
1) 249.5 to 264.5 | 2.23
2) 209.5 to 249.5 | 2.1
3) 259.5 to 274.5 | 2.19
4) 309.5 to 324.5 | 2.39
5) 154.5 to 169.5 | 2.42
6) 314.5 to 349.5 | 2.37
